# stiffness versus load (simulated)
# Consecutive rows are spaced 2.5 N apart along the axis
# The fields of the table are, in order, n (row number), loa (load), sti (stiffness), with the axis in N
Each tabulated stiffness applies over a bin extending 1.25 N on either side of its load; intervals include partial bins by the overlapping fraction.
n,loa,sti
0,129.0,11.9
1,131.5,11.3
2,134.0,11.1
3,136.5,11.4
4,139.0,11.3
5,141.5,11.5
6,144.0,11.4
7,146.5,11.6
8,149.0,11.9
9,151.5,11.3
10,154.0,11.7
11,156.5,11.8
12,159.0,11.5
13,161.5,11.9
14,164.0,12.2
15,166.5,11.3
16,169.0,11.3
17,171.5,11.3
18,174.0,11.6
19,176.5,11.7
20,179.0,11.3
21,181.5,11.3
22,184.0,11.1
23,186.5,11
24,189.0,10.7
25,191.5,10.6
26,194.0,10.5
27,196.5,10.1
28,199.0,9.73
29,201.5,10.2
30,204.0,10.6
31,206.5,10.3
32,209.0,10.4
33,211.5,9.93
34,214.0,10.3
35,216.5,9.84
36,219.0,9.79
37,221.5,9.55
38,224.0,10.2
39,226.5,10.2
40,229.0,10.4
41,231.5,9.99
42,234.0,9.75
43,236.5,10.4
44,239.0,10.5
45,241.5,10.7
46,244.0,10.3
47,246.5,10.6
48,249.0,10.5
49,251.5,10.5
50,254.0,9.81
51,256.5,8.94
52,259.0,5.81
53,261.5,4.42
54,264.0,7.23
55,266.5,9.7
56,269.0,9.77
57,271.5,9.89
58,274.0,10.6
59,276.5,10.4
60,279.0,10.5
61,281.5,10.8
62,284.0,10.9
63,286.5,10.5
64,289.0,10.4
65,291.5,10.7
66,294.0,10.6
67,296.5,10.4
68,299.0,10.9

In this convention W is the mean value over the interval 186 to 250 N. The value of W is 10.3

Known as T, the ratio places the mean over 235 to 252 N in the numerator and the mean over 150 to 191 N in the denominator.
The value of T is 0.9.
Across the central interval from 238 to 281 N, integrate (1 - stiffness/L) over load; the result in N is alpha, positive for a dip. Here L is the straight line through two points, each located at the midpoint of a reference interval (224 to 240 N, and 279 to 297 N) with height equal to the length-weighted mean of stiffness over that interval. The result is 4.0 N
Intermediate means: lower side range 10.2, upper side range 10.6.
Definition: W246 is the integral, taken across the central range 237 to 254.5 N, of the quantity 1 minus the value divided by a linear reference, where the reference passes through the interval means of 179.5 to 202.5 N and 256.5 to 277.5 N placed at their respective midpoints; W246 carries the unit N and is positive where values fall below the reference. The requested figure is -2.6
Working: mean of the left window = 10.6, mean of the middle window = 10.4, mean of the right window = 8.48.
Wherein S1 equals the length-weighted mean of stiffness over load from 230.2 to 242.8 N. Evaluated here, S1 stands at 10.3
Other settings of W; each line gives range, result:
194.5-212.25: 10.2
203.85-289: 9.82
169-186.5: 11.3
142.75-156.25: 11.6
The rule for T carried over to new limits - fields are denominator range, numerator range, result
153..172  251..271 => 0.71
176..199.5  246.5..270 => 0.80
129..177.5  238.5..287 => 0.83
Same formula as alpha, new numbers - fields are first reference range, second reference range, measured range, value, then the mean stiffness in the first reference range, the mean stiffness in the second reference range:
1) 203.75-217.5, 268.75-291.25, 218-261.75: 2.6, 10.2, 10.5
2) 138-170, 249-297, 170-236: 1.8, 11.6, 9.58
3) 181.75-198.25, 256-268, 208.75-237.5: -3.2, 10.7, 7.17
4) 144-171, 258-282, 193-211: 0.5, 11.6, 8.89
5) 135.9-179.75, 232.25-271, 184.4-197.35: 0.2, 11.6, 9.28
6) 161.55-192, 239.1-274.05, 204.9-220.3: 0.4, 11.3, 9.19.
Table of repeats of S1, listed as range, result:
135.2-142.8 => 11.4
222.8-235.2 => 10.1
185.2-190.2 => 10.9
